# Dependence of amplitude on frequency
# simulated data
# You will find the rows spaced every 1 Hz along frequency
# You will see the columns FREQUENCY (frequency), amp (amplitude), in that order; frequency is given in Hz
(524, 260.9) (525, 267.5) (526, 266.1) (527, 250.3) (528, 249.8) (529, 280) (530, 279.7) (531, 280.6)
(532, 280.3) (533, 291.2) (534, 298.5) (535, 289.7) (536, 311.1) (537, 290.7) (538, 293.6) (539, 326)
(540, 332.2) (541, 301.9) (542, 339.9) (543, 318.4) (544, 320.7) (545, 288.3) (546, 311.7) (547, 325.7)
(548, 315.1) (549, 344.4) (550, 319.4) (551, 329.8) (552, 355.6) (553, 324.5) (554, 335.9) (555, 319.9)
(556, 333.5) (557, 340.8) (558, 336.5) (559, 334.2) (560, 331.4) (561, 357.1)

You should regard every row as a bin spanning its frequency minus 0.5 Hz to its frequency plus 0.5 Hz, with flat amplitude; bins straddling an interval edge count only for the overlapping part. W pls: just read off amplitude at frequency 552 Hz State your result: 355.6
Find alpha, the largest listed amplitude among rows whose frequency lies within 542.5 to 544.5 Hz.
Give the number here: 320.7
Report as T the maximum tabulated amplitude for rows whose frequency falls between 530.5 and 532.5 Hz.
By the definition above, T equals 280.6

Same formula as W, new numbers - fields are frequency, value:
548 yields 315.1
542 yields 339.9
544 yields 320.7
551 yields 329.8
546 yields 311.7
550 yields 319.4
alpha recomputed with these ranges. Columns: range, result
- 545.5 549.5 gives 344.4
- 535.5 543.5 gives 339.9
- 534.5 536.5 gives 311.1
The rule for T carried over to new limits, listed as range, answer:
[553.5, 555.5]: 335.9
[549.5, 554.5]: 355.6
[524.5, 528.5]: 267.5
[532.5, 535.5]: 298.5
